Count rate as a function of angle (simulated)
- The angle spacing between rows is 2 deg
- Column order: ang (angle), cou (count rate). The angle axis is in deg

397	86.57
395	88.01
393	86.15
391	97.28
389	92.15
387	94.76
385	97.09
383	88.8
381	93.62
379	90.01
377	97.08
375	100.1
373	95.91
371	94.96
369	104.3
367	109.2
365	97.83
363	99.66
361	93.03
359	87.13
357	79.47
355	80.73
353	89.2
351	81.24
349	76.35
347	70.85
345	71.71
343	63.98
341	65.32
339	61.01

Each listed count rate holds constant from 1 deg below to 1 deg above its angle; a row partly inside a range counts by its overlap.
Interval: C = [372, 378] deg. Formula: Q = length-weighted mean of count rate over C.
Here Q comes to 97.7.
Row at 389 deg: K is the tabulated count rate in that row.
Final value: 92.15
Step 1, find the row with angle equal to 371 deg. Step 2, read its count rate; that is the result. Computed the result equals 94.96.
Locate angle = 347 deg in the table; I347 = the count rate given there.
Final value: 70.85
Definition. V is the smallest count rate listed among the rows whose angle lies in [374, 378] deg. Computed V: 97.08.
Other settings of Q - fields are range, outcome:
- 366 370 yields 107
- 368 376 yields 98.8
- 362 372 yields 101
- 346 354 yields 79.4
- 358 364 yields 93.3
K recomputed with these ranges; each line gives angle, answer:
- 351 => 81.24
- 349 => 76.35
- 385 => 97.09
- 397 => 86.57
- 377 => 97.08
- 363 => 99.66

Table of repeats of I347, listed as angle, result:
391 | 97.28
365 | 97.83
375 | 100.1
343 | 63.98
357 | 79.47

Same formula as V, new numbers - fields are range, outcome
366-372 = 94.96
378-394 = 86.15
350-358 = 79.47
